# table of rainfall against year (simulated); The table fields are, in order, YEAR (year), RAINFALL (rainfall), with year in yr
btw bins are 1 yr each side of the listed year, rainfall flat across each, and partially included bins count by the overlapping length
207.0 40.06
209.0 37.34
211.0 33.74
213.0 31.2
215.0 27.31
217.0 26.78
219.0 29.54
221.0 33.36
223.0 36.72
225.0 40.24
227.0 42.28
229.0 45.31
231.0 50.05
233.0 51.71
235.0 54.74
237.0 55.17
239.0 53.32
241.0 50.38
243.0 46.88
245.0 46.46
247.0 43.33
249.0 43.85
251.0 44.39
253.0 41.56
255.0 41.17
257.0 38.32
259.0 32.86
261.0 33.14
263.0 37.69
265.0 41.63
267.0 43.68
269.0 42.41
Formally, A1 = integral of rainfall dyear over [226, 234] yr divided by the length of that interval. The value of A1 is 47.3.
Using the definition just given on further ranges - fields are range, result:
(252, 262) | 37.4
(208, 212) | 35.5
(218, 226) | 35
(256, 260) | 35.6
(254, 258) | 39.7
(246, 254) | 43.3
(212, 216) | 29.3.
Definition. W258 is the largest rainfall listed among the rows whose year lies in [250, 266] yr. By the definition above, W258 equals 44.39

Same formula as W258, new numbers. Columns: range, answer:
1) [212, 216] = 31.2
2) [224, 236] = 54.74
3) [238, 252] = 53.32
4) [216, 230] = 45.31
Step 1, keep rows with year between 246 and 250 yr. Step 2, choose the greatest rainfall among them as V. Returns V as 43.85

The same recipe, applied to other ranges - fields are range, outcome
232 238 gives 55.17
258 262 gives 33.14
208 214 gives 37.34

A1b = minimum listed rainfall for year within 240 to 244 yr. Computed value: 46.88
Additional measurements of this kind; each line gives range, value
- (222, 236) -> 36.72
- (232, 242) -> 50.38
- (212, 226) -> 26.78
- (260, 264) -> 33.14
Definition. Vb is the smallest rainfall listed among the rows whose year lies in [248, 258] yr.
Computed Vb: 38.32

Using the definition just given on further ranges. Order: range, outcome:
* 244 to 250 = 43.33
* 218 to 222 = 29.54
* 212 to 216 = 27.31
